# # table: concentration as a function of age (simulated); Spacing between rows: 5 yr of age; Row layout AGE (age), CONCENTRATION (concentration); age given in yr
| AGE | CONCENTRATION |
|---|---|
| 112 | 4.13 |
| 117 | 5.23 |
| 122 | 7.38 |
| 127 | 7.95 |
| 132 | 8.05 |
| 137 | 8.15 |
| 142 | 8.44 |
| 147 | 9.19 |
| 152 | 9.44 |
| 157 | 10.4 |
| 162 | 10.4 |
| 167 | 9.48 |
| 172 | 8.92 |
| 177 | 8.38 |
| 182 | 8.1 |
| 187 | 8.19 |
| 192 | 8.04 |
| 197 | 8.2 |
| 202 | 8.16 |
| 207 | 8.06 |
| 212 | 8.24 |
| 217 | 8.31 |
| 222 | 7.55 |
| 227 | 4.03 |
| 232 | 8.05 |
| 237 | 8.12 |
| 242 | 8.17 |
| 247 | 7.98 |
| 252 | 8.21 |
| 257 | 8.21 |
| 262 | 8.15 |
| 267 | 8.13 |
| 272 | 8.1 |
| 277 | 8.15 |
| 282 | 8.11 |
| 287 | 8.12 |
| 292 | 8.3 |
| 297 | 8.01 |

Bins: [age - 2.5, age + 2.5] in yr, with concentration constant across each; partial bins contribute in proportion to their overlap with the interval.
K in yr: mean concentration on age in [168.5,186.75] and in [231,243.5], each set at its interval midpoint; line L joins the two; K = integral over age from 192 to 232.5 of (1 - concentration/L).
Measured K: 3.4 yr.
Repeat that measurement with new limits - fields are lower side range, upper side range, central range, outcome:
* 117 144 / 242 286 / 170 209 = -1.7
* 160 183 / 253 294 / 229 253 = 1.2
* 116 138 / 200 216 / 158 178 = -4.2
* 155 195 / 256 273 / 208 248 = 4.3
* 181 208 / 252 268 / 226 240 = 1.9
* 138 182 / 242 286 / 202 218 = 0.9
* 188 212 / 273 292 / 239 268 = 0.0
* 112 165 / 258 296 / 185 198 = 0.1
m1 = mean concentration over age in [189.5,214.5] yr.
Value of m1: 8.14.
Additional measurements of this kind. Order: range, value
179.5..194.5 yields 8.11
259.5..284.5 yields 8.13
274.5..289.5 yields 8.13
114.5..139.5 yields 7.35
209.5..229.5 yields 7.03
